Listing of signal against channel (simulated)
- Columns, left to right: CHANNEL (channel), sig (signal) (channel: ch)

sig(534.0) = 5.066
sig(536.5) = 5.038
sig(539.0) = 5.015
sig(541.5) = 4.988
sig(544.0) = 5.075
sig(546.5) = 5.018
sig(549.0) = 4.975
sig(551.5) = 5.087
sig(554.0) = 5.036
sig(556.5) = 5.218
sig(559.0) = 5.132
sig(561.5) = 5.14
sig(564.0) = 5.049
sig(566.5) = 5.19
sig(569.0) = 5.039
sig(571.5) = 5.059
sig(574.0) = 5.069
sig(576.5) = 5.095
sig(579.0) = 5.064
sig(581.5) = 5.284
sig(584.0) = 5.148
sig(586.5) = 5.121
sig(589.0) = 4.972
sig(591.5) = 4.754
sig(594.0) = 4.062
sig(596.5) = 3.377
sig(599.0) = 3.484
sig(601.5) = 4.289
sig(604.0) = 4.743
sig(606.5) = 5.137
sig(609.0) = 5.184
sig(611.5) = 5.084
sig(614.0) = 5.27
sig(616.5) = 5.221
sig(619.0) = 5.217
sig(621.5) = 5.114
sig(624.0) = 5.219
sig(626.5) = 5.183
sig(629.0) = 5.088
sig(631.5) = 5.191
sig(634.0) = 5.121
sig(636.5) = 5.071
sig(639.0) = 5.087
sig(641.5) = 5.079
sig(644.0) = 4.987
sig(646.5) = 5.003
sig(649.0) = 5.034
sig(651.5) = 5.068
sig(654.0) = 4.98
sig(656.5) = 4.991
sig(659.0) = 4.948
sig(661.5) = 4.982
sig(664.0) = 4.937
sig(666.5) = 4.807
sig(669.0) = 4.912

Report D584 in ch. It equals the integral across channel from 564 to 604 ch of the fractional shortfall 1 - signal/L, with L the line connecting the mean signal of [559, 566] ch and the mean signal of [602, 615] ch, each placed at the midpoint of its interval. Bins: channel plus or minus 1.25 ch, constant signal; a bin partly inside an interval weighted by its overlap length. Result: 2.6 ch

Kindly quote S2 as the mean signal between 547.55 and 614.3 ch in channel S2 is 4.89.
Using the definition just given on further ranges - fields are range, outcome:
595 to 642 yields 4.9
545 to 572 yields 5.09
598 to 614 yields 4.72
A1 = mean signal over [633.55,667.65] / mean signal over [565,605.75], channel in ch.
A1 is 1.06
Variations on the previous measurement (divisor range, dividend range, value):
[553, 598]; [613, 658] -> 1.04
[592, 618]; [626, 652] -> 1.11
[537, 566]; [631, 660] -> 1.00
